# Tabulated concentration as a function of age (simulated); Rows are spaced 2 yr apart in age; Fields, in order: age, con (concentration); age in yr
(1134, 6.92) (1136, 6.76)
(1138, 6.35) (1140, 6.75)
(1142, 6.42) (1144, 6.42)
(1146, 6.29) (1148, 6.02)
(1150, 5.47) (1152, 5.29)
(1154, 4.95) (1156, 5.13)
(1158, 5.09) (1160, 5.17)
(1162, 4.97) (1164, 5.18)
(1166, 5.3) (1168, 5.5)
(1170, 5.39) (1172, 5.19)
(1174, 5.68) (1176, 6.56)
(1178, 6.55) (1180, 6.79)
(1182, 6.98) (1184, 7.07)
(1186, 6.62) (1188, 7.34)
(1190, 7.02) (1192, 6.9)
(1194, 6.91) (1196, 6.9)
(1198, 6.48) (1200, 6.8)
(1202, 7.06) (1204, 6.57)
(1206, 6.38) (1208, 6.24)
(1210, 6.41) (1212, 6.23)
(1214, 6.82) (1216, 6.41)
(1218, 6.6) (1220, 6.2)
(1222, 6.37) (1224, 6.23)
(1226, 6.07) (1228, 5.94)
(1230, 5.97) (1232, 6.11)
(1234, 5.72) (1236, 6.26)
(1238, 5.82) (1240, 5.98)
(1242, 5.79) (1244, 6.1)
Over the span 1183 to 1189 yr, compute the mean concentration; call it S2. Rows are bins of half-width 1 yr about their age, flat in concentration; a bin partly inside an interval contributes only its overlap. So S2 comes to 7.01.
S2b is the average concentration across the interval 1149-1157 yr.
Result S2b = 5.21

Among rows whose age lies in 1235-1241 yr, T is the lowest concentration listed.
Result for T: 5.82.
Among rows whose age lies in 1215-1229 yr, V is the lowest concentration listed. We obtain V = 5.94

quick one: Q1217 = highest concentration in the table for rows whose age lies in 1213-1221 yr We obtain 6.82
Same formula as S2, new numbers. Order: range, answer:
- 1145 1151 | 5.93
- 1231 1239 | 5.98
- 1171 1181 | 6.15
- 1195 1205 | 6.76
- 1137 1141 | 6.55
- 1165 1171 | 5.4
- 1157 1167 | 5.14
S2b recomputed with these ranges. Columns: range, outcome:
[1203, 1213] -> 6.37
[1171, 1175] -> 5.44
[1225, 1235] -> 5.96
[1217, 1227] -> 6.29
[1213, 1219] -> 6.61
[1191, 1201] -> 6.8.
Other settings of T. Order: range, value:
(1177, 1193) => 6.55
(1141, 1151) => 5.47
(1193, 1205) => 6.48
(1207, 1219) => 6.23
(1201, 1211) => 6.24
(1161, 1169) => 4.97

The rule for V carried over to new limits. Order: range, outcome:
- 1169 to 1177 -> 5.19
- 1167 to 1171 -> 5.39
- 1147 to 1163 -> 4.95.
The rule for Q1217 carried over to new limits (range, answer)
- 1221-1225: 6.37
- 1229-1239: 6.26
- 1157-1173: 5.5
